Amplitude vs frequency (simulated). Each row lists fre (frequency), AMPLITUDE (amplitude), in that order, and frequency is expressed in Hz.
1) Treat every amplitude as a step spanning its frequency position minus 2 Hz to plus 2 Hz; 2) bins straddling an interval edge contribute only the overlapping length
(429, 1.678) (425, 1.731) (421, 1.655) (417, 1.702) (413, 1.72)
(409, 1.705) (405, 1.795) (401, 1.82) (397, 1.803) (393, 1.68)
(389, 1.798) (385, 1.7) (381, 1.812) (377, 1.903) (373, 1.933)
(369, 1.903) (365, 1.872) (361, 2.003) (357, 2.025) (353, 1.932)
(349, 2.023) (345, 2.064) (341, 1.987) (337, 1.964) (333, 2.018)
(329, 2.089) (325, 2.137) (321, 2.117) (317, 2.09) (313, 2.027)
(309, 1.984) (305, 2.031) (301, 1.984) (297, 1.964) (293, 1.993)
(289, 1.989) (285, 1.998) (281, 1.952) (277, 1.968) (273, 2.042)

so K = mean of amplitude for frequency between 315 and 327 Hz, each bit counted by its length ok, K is 2.11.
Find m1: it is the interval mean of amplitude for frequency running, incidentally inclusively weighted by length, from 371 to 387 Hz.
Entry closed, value 1.84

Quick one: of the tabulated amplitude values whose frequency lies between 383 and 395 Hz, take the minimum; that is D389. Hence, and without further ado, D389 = 1.68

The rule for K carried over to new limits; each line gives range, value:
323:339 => 2.05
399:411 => 1.77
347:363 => 2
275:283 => 1.96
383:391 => 1.75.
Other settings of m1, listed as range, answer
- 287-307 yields 1.99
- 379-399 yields 1.76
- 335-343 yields 1.98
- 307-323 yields 2.05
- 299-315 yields 2.01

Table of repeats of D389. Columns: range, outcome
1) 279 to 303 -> 1.952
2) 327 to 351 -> 1.964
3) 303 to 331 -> 1.984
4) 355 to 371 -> 1.872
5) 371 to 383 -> 1.812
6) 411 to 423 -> 1.655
